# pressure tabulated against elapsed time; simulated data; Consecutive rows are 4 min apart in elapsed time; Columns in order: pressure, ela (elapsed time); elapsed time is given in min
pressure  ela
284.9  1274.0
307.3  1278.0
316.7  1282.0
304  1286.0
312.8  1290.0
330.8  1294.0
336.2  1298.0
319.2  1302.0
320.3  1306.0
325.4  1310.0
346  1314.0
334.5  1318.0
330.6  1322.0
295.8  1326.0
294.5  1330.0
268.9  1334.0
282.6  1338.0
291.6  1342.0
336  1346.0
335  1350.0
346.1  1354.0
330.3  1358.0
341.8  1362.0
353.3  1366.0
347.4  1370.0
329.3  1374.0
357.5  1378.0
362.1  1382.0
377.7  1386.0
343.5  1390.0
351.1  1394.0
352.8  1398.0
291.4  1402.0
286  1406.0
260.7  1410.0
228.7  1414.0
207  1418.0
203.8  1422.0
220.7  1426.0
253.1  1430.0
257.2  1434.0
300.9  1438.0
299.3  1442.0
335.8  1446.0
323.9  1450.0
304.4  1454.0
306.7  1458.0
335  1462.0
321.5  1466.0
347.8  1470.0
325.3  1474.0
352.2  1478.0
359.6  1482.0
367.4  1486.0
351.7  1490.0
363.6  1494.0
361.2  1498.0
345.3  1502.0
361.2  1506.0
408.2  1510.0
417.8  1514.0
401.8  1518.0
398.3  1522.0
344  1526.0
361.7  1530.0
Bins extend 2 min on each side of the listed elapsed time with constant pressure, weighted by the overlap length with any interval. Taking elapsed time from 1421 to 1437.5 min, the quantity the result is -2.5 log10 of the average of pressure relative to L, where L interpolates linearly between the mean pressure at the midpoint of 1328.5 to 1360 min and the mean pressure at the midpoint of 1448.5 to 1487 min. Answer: 0.33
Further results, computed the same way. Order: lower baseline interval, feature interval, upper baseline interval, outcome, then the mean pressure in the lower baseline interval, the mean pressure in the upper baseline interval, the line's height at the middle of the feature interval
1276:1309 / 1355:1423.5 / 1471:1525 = 0.09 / 319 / 369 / 343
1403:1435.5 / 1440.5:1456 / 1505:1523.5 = -0.10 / 241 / 399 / 289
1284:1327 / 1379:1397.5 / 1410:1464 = -0.22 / 324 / 275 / 293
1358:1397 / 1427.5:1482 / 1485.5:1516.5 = 0.16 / 350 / 373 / 364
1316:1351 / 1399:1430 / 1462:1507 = 0.31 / 307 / 350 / 330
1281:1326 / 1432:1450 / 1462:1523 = 0.17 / 324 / 364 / 353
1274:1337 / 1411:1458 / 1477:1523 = 0.30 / 315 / 374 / 354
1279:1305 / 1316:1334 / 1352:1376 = 0.07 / 319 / 341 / 330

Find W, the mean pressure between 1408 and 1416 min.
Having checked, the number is 245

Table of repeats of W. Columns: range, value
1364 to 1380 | 347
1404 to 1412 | 273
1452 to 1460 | 306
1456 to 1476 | 327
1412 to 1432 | 223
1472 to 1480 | 339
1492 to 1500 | 362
